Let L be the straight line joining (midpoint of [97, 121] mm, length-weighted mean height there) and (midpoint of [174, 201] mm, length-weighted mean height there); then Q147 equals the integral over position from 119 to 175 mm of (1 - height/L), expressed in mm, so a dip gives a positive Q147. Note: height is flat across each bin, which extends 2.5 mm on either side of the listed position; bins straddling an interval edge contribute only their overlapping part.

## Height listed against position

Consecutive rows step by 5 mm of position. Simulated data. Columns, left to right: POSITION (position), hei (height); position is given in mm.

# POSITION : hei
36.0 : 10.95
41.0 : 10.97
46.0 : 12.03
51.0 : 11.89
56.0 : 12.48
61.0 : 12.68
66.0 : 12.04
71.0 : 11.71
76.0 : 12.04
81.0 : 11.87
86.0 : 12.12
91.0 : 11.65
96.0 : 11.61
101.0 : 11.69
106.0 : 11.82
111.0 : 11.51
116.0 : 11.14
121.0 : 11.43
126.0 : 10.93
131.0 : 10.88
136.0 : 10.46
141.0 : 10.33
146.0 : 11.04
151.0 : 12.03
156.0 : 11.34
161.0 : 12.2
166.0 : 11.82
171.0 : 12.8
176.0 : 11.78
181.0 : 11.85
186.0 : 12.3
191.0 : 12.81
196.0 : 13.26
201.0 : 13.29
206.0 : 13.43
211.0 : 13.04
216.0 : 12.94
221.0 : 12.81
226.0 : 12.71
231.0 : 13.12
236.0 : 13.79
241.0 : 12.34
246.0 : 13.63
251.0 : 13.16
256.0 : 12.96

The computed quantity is 2.83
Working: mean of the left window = 11.5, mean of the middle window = 11.4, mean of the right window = 12.5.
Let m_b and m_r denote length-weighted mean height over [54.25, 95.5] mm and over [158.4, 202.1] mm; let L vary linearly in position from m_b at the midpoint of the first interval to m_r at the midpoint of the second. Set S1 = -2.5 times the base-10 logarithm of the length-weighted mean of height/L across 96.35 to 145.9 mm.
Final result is 0.10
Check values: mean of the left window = 12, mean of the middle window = 11.1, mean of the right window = 12.4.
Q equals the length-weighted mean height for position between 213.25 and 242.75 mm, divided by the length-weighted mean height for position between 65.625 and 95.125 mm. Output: 1.09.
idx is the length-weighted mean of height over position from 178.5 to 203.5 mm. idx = 12.7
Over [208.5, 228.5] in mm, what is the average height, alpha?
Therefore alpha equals 12.9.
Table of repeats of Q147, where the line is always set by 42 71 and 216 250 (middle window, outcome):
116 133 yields 1.89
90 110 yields 1.08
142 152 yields 1.05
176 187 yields 0.70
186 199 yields -0.06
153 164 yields 0.76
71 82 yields 0.28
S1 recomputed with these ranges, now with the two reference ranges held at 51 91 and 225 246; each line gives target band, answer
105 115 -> 0.069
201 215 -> -0.024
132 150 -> 0.165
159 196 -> 0.038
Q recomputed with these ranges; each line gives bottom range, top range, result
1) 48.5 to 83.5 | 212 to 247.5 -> 1.08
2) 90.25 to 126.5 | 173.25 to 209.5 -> 1.10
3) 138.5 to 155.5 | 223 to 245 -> 1.17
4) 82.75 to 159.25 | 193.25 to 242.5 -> 1.15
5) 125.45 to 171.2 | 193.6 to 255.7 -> 1.16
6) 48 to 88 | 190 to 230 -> 1.08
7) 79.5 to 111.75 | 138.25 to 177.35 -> 0.99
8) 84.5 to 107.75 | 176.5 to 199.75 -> 1.07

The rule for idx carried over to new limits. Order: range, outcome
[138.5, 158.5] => 11.2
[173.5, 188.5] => 12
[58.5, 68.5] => 12.4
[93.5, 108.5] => 11.7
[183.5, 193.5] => 12.6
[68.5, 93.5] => 11.9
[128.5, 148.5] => 10.7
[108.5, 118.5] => 11.3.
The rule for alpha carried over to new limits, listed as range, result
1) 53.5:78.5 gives 12.2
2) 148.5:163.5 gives 11.9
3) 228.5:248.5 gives 13.2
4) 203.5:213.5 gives 13.2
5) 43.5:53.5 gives 12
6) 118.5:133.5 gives 11.1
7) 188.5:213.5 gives 13.2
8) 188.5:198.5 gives 13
